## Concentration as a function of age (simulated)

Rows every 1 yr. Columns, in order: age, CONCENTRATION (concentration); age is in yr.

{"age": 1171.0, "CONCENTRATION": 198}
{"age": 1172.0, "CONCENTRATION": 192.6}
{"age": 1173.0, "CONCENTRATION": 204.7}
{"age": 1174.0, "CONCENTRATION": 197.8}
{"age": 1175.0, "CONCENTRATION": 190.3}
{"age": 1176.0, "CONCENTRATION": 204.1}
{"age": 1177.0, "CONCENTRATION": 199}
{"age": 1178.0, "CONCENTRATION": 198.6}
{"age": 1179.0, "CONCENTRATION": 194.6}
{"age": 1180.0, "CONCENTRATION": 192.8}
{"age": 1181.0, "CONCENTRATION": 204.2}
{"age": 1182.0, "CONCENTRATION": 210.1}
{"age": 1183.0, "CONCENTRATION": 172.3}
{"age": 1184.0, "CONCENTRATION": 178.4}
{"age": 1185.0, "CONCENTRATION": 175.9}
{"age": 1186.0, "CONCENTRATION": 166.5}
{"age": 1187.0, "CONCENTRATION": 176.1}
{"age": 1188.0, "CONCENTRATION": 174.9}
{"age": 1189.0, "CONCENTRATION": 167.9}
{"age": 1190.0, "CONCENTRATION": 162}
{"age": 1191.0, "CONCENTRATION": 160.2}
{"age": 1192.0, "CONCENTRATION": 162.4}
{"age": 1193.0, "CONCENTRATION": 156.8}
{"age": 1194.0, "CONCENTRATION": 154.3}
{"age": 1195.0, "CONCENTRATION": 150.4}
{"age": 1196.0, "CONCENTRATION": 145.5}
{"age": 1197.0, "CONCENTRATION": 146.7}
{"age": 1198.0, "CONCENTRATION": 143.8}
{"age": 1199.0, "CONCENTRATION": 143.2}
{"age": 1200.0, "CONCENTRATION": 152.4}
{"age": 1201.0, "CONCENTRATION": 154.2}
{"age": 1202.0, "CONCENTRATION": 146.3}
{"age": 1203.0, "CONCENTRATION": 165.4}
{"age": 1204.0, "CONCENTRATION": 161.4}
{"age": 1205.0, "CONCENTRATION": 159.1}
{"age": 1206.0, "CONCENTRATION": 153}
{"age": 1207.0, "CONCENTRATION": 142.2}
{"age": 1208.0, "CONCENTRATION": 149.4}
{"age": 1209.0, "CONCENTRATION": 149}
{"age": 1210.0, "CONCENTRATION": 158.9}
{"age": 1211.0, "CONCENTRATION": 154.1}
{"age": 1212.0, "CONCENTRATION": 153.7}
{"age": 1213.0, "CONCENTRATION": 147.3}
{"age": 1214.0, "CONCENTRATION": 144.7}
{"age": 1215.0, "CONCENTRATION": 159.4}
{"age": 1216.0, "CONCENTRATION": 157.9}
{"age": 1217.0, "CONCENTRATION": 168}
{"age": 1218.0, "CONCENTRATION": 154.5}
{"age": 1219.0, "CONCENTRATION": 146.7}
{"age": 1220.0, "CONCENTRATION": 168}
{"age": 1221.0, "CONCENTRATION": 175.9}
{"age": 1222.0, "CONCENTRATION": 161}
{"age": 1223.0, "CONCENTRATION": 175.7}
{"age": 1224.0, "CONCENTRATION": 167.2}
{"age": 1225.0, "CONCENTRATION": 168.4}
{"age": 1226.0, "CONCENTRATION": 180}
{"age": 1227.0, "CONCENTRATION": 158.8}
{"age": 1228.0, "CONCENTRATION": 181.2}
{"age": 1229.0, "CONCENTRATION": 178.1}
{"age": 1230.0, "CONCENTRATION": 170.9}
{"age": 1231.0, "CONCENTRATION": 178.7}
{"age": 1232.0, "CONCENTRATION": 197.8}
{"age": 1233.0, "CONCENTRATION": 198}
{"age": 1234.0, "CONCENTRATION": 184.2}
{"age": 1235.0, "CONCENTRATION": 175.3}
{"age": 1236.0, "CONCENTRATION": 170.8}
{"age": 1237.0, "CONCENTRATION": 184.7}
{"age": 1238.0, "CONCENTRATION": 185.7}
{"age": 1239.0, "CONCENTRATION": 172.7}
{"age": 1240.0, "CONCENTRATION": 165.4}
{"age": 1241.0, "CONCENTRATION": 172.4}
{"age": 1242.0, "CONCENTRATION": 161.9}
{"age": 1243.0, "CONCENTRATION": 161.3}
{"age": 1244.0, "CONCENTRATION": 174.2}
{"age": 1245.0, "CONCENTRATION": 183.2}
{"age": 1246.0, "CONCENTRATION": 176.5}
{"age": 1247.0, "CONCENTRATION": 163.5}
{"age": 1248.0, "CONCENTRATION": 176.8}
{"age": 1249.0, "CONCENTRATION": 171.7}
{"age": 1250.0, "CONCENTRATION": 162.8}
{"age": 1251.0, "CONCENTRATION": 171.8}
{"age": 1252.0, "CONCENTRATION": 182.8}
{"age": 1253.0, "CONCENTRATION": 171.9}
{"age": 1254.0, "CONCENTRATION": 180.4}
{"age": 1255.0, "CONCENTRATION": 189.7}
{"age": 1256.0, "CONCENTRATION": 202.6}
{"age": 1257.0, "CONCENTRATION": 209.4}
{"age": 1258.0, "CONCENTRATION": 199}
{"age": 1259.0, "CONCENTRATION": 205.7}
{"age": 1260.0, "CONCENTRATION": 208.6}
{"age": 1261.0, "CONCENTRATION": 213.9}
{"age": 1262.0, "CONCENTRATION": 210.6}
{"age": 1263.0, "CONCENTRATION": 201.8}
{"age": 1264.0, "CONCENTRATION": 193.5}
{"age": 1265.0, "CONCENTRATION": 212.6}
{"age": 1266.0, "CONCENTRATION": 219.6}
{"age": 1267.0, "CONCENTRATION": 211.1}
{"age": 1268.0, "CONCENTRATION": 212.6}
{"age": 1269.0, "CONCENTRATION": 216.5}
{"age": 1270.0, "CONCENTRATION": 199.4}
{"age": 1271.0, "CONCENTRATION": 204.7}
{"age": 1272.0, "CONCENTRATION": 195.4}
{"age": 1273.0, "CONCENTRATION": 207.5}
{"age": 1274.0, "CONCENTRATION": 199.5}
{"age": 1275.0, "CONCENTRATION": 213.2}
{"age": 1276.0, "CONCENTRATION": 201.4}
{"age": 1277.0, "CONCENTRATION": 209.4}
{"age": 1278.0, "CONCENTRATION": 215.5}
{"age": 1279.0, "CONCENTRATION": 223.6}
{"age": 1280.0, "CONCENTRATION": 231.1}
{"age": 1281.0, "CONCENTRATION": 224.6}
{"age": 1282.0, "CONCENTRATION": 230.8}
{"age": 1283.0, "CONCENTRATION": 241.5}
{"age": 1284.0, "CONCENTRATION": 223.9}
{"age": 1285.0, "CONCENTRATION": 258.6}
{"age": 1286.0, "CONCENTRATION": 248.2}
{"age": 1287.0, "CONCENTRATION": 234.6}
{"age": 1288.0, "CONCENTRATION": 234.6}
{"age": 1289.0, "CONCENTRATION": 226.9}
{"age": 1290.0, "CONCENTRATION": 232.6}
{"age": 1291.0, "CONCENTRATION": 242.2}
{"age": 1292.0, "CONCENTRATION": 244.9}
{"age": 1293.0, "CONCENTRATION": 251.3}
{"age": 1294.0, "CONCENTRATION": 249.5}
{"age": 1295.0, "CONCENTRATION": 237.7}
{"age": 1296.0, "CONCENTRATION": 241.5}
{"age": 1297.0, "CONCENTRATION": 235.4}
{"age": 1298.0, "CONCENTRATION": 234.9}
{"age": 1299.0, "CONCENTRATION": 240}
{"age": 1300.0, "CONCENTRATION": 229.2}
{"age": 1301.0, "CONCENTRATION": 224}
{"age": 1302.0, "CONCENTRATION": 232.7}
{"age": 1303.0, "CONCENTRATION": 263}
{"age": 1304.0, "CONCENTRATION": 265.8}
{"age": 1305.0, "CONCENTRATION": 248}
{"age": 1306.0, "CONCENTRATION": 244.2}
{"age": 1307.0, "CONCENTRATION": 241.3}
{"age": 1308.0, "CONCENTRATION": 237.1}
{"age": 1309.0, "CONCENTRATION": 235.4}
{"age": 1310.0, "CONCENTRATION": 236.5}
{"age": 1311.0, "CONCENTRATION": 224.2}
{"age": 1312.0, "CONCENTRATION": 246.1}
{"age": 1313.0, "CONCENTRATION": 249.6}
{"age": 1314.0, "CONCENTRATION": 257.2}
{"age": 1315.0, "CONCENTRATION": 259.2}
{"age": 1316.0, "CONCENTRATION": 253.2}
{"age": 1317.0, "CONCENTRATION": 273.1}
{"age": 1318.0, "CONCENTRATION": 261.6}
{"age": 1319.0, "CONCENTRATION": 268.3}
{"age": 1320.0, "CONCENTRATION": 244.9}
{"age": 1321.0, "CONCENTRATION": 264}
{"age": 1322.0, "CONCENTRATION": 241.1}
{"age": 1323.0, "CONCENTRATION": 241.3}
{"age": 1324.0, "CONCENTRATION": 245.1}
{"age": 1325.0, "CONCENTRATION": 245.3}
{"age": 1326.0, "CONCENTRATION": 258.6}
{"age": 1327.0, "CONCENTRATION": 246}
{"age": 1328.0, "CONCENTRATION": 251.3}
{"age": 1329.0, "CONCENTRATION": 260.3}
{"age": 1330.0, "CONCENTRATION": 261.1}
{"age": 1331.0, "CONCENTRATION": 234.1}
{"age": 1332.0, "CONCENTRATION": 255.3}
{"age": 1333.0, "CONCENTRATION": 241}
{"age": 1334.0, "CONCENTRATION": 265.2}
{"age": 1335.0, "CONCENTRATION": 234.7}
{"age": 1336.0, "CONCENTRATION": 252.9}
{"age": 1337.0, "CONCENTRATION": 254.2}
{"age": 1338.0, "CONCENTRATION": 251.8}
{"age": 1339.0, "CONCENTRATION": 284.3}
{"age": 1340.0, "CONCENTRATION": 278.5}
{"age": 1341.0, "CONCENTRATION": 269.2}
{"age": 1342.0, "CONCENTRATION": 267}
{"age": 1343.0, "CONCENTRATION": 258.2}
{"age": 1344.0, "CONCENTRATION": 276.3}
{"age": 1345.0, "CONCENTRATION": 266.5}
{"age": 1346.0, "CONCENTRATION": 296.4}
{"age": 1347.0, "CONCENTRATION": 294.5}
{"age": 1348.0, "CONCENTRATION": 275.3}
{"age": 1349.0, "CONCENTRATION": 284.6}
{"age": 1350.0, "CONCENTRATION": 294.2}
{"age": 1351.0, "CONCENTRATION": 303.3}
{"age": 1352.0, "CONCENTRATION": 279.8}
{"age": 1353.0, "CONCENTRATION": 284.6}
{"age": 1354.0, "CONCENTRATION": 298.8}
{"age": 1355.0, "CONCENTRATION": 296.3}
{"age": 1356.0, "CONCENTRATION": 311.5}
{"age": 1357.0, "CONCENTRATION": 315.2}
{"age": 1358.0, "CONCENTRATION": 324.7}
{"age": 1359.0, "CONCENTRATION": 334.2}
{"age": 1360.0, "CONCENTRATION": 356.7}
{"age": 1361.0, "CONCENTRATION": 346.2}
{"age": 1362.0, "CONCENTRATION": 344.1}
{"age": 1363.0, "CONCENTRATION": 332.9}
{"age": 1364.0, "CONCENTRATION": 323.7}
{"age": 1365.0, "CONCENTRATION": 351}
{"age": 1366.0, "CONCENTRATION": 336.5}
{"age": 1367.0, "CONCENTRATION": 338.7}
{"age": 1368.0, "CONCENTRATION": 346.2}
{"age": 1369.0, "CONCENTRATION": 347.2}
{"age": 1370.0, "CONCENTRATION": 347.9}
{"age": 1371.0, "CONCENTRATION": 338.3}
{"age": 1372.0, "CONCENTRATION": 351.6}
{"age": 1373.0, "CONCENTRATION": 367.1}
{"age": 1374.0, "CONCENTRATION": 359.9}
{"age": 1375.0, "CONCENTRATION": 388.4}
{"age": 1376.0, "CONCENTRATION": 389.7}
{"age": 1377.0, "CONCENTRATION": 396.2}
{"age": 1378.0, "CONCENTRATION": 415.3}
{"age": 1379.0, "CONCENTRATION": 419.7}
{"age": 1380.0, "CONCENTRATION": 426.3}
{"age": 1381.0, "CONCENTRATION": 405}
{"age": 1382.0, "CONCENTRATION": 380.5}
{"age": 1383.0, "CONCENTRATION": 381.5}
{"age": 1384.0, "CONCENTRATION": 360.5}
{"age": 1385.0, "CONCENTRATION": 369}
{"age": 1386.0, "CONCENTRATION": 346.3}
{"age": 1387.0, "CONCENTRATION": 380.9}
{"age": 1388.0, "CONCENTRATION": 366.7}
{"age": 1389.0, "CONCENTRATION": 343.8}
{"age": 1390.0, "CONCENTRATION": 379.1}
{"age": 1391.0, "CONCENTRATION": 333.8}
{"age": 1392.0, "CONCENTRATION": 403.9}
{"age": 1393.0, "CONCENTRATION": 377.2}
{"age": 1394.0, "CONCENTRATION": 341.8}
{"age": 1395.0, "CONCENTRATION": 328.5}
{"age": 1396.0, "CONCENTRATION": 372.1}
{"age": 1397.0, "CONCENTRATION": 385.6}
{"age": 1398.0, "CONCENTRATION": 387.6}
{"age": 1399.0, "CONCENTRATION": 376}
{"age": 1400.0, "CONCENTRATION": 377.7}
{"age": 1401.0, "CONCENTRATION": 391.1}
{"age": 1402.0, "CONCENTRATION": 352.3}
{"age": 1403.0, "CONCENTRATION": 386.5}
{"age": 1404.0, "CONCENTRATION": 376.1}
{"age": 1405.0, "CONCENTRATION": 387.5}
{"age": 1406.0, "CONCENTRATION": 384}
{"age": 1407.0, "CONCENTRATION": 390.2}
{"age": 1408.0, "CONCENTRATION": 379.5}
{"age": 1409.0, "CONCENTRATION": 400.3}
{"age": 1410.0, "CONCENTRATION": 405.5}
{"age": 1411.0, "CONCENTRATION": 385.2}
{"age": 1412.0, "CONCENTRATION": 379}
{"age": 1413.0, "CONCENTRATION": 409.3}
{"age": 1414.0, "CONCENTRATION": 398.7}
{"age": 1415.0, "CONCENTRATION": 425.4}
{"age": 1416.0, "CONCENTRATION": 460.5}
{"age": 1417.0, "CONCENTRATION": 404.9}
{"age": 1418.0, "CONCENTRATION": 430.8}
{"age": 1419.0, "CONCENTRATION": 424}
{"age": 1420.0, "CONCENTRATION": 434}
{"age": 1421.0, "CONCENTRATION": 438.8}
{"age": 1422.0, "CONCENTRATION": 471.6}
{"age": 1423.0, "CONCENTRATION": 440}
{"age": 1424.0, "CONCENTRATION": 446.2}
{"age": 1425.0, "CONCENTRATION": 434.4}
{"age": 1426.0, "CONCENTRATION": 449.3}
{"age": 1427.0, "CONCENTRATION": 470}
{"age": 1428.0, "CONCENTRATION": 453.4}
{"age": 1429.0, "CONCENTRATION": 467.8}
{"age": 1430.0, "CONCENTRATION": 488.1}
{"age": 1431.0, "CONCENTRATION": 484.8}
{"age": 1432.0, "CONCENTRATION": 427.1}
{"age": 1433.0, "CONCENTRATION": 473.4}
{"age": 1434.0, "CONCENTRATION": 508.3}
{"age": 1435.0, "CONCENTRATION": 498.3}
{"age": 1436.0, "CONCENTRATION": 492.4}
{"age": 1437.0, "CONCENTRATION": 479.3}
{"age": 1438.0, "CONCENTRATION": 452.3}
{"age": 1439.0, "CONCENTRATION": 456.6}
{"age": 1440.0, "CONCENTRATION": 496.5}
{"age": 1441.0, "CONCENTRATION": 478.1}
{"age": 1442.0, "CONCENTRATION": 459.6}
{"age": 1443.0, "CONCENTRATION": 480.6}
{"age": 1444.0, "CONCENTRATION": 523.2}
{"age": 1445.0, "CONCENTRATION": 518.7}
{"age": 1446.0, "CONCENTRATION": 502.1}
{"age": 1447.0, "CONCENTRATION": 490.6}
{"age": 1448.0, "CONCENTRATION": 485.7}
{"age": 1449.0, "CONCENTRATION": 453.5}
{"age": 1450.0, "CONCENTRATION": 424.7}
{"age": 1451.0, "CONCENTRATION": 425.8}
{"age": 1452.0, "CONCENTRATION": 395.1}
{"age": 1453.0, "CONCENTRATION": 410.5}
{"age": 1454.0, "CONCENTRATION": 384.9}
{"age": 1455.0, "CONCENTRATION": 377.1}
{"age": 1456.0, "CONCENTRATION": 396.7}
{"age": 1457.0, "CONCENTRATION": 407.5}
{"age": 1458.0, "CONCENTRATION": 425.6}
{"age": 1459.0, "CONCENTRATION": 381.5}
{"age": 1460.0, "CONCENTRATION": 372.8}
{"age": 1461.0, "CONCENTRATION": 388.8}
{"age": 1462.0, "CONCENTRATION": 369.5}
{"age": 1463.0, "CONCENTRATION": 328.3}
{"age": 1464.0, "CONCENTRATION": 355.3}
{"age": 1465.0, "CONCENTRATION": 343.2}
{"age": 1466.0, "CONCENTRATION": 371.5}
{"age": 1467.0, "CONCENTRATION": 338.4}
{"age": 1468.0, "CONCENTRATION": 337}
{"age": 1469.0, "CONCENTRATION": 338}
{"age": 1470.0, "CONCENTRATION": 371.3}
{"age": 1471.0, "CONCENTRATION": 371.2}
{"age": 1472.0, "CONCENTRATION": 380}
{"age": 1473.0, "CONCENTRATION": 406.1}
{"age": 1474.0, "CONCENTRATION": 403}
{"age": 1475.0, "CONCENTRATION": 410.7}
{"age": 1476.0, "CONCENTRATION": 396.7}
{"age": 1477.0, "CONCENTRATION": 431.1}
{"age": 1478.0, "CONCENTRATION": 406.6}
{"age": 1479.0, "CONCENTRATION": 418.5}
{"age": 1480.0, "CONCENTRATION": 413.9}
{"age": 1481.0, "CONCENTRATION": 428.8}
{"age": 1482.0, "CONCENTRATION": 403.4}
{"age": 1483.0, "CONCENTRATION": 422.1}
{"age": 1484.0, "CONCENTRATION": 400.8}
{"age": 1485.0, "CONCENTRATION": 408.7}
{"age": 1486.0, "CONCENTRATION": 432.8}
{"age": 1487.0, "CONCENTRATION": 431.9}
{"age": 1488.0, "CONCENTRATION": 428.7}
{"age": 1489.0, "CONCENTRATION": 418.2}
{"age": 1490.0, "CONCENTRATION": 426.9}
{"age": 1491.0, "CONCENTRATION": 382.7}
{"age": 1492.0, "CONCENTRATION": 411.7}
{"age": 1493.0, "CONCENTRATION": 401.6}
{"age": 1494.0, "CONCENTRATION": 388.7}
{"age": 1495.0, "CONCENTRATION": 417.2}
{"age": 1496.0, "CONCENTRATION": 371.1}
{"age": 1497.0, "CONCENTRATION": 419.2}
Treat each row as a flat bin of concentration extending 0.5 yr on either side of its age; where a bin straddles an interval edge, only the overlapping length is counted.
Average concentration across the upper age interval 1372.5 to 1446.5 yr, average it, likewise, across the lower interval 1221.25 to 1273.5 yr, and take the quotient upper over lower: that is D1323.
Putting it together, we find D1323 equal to 2.2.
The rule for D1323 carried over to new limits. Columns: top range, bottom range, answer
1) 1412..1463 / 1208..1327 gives 2.14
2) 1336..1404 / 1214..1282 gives 1.81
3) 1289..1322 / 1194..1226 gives 1.57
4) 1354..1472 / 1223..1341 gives 1.82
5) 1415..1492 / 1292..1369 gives 1.58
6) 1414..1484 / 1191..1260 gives 2.55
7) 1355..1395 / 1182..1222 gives 2.27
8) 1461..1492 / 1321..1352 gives 1.49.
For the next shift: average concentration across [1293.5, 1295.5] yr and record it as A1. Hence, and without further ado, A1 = 244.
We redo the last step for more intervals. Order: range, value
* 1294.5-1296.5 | 240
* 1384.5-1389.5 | 361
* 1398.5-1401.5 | 382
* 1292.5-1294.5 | 250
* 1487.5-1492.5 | 414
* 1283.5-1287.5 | 241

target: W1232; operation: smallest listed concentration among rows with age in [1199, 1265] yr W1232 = 142.2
